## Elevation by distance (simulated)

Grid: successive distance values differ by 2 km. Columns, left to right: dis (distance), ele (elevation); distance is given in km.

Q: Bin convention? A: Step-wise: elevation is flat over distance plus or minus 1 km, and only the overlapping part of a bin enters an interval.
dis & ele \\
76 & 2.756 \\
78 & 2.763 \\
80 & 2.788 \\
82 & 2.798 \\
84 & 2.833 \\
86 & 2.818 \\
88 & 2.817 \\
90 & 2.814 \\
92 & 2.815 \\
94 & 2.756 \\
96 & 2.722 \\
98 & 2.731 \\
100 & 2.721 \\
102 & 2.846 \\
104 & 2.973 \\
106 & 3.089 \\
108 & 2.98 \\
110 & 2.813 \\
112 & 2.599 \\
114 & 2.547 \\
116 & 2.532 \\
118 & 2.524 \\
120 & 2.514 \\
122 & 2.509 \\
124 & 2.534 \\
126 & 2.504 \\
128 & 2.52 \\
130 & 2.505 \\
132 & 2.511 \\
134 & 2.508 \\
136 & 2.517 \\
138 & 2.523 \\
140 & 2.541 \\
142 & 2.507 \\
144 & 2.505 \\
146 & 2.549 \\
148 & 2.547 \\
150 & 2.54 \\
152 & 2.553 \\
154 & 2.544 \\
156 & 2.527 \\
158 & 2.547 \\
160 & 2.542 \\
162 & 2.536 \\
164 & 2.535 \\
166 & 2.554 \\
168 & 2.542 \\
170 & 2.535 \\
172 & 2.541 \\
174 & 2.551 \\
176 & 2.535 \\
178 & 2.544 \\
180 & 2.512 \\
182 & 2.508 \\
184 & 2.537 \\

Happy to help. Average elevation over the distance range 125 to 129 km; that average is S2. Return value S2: 2.51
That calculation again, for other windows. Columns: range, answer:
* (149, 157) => 2.54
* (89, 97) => 2.78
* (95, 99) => 2.73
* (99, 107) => 2.91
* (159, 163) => 2.54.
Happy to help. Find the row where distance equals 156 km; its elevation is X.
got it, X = 2.527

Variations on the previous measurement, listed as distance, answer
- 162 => 2.536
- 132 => 2.511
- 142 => 2.507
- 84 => 2.833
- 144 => 2.505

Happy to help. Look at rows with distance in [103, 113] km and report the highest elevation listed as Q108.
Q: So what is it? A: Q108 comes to 3.089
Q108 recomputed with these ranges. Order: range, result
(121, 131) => 2.534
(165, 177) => 2.554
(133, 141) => 2.541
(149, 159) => 2.553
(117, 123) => 2.524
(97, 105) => 2.973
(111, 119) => 2.599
